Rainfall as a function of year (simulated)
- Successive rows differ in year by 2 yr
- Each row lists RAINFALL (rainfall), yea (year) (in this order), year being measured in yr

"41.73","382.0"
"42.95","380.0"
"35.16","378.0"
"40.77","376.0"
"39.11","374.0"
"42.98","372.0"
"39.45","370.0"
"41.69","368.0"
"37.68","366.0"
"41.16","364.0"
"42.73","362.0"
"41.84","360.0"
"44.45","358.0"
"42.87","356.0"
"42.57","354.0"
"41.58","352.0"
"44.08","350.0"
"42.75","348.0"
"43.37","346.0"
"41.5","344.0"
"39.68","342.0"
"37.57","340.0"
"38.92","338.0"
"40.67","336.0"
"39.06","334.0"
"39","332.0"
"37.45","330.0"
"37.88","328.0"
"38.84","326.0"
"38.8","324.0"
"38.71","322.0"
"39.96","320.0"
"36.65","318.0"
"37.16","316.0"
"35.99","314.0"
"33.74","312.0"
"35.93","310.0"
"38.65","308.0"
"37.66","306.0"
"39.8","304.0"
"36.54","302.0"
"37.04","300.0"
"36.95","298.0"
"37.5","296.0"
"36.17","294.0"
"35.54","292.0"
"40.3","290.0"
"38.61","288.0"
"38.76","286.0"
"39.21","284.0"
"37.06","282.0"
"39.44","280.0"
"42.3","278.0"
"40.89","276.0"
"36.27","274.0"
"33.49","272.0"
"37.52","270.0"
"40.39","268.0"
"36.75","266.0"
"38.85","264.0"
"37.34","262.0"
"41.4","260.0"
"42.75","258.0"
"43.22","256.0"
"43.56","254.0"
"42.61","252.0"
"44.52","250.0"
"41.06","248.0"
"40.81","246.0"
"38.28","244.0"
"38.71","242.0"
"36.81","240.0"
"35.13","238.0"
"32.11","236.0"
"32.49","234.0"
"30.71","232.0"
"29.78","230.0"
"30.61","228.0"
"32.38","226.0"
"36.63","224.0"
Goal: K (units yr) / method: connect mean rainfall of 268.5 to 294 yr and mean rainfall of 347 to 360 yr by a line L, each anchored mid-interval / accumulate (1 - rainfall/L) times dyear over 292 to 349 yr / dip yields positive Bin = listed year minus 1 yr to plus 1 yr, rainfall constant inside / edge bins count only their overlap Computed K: 3.5 yr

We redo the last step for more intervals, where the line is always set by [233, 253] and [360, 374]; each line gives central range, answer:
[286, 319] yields 1.9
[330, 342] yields 0.4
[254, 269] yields -0.7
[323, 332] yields 0.4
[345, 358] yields -0.8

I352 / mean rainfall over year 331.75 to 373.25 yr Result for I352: 41.2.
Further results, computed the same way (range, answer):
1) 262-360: 38.9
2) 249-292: 39.7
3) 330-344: 39.2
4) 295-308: 37.7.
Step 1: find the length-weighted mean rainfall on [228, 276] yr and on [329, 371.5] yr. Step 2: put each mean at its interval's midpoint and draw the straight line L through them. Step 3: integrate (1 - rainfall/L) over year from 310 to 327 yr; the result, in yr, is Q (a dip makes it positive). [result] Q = 1.1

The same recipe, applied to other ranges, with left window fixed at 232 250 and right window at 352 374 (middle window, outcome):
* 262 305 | 0.61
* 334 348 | 0.14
